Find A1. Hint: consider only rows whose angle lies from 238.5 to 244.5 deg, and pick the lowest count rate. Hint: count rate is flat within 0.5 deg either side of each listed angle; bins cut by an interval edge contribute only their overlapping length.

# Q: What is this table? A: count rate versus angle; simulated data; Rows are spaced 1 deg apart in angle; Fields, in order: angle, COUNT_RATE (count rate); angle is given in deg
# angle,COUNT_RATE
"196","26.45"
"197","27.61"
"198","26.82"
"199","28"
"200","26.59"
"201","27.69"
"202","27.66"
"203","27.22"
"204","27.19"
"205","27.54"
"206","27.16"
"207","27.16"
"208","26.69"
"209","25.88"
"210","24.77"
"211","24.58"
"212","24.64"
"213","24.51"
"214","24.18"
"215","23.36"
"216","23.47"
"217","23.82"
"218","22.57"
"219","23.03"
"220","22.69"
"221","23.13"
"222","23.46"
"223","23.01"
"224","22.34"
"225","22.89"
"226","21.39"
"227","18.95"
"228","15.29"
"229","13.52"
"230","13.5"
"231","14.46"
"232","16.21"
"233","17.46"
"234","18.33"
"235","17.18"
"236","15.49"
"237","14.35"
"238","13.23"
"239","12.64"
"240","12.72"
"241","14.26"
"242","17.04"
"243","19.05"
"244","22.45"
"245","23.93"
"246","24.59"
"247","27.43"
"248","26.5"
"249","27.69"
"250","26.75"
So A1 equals 12.64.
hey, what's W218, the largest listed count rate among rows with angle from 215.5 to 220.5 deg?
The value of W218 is 23.82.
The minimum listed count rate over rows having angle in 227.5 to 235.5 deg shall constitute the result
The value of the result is 13.5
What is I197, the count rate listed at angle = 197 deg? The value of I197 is 27.61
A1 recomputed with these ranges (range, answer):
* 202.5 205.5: 27.19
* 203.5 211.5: 24.58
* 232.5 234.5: 17.46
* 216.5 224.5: 22.34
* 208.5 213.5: 24.51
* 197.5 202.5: 26.59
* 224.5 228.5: 15.29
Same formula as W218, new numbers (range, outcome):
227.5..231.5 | 15.29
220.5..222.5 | 23.46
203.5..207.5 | 27.54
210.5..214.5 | 24.64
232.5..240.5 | 18.33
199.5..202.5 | 27.69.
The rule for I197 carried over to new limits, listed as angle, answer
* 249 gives 27.69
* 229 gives 13.52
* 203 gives 27.22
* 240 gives 12.72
